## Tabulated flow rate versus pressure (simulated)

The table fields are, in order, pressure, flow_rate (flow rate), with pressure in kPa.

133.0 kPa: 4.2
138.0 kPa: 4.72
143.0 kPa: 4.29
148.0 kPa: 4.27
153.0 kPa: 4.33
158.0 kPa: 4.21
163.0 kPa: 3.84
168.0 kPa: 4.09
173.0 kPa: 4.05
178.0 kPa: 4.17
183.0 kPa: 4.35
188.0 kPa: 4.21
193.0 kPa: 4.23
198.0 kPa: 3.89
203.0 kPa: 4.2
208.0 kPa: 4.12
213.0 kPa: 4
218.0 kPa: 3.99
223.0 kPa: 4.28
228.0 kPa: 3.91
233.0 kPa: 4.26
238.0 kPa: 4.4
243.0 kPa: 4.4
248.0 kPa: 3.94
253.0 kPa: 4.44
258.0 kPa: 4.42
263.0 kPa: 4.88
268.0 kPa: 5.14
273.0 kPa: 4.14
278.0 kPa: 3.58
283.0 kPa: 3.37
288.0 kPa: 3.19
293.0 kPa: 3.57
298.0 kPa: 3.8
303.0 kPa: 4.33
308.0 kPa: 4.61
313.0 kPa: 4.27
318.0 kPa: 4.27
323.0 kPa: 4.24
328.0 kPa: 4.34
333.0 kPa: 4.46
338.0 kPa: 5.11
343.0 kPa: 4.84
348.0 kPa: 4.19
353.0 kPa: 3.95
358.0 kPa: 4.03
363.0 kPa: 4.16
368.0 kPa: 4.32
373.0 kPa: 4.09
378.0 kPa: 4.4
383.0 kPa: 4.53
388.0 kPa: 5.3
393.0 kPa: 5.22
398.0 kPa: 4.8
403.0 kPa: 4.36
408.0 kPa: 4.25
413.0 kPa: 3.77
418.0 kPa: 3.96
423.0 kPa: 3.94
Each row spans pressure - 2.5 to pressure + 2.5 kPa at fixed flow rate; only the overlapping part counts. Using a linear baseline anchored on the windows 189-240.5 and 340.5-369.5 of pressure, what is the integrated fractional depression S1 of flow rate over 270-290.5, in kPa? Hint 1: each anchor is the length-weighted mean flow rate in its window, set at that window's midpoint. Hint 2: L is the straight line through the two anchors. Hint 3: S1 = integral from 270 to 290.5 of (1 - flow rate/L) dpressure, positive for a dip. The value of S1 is 2.8 kPa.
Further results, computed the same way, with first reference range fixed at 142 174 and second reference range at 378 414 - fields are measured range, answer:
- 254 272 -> -1.51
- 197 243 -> 1.47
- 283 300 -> 3.57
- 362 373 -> 0.85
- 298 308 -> 0.39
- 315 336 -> 0.66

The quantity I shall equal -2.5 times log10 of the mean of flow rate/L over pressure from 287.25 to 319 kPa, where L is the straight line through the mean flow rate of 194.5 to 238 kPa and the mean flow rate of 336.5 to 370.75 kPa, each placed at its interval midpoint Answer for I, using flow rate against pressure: 0.06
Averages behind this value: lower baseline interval 4.1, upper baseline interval 4.35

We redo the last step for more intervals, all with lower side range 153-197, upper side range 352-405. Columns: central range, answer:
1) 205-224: 0.033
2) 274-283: 0.193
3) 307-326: 0.014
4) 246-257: 0.010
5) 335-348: -0.090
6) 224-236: 0.030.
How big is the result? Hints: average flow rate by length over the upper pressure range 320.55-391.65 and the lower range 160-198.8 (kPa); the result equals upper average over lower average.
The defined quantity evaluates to 1.08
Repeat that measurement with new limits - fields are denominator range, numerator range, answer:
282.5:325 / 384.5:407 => 1.22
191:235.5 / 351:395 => 1.08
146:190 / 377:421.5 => 1.08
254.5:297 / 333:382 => 1.08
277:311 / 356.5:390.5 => 1.16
